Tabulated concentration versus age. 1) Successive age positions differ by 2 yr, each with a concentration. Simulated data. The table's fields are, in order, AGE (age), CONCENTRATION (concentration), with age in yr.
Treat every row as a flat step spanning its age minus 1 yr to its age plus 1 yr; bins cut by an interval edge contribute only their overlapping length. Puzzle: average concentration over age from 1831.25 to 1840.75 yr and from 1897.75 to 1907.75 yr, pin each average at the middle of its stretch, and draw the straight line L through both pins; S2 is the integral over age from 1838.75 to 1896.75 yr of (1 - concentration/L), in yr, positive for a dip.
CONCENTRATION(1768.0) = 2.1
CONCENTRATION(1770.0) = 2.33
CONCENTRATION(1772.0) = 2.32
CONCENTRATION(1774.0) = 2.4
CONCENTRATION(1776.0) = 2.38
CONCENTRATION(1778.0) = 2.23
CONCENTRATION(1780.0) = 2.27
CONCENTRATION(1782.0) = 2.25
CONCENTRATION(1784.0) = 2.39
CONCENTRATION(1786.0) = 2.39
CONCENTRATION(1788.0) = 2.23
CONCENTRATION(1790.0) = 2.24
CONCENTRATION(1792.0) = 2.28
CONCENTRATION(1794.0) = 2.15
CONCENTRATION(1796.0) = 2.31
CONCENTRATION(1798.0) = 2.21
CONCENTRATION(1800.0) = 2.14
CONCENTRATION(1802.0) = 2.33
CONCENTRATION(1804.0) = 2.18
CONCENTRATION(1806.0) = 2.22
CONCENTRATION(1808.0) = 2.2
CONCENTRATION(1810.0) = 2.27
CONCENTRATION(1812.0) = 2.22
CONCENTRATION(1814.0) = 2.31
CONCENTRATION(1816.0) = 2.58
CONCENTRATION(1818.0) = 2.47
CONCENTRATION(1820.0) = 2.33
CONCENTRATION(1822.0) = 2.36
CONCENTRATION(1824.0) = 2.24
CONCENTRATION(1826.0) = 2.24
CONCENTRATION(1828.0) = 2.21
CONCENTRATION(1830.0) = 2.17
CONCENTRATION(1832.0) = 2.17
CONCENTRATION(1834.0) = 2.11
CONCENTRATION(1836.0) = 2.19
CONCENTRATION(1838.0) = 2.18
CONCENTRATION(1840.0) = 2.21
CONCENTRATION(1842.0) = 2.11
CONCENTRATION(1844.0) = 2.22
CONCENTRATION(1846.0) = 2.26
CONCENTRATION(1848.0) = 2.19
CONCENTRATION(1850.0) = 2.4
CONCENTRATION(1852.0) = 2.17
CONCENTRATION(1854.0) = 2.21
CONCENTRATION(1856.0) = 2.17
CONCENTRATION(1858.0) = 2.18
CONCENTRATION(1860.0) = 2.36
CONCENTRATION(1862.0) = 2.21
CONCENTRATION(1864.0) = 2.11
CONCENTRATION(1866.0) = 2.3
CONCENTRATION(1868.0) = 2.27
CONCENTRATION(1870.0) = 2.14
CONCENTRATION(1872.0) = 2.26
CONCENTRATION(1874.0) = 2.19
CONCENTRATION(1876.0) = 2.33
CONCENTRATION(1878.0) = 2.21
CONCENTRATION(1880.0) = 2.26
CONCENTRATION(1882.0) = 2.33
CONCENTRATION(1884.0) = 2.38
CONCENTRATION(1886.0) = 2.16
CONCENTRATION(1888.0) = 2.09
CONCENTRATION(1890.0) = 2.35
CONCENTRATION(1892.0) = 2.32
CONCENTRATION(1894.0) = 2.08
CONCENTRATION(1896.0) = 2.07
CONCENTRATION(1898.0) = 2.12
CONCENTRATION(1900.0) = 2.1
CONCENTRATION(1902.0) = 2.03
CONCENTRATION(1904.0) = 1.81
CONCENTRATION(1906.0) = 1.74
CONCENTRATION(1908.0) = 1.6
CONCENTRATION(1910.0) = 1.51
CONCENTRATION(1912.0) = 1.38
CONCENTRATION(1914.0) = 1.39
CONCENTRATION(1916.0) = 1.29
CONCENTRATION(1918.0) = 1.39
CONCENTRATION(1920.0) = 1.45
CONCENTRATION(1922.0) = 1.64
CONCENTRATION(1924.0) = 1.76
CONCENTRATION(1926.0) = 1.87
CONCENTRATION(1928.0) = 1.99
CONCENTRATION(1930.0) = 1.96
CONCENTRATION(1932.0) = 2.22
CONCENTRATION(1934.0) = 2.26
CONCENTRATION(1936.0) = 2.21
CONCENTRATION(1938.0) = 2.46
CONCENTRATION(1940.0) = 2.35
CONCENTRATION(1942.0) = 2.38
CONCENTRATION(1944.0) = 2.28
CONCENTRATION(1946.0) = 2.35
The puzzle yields -5.0 yr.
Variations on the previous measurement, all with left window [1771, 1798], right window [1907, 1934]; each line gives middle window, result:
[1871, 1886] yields -3.3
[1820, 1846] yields -1.7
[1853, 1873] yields -3.0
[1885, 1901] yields -3.2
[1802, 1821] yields -1.2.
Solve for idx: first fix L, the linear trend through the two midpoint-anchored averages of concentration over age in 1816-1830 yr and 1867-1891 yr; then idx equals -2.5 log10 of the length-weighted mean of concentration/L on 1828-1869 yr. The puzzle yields 0.04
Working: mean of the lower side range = 2.32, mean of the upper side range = 2.25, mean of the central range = 2.21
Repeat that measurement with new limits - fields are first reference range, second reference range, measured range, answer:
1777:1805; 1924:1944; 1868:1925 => 0.13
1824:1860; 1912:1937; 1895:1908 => -0.03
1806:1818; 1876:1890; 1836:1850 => 0.04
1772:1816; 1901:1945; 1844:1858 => -0.07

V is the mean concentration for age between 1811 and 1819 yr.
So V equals 2.4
